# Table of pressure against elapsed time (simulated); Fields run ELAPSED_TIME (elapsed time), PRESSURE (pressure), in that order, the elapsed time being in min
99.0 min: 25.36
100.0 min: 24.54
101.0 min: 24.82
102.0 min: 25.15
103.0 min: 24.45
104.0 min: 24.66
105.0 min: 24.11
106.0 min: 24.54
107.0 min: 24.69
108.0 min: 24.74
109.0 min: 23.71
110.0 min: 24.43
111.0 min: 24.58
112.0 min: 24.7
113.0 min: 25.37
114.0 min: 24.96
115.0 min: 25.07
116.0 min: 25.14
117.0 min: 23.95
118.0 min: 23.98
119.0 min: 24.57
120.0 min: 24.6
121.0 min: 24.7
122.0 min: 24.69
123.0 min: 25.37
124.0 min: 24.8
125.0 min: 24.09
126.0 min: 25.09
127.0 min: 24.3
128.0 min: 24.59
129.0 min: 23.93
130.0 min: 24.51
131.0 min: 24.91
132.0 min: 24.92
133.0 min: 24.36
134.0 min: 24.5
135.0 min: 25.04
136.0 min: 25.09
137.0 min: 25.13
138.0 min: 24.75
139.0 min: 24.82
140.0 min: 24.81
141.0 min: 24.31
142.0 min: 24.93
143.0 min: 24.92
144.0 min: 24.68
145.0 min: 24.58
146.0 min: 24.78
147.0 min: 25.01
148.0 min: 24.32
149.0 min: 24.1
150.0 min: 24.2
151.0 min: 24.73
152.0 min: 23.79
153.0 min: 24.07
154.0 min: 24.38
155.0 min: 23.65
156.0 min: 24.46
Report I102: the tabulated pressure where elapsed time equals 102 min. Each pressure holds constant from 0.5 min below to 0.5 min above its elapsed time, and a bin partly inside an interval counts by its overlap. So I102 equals 25.15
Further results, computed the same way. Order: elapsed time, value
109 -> 23.71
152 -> 23.79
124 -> 24.8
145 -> 24.58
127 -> 24.3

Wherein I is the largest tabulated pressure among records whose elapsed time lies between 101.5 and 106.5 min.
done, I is 25.15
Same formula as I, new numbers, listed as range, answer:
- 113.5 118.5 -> 25.14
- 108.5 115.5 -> 25.37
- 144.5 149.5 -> 25.01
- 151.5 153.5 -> 24.07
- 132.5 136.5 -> 25.09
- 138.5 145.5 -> 24.93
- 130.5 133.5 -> 24.92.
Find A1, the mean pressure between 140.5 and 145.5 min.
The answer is 24.7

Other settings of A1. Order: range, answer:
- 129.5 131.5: 24.7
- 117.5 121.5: 24.5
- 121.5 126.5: 24.8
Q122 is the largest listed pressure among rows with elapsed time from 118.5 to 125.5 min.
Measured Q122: 25.37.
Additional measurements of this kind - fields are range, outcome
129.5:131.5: 24.91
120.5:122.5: 24.7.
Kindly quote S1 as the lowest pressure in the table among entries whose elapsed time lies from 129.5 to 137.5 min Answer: 24.36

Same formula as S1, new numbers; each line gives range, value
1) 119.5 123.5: 24.6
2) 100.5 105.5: 24.11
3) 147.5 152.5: 23.79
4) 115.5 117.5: 23.95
